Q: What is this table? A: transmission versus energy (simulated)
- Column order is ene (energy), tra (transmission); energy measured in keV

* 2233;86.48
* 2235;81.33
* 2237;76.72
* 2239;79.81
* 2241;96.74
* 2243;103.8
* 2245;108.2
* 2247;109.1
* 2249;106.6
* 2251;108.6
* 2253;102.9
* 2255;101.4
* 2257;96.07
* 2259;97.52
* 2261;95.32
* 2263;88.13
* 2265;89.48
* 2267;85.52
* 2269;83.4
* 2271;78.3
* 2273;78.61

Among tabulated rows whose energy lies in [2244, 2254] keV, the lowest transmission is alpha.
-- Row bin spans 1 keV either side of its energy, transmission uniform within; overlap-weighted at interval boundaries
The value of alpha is 102.9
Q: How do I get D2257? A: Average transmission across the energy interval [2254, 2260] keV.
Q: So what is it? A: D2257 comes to 98.3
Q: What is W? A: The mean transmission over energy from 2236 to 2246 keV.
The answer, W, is 93.1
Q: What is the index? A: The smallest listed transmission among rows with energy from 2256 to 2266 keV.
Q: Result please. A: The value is 88.13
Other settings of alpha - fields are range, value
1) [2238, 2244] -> 79.81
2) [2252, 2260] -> 96.07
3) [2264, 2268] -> 85.52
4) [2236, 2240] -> 76.72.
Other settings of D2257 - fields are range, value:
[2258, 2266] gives 92.6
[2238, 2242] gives 88.3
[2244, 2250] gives 108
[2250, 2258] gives 102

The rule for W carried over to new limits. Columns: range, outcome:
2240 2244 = 100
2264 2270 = 86.1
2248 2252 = 108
